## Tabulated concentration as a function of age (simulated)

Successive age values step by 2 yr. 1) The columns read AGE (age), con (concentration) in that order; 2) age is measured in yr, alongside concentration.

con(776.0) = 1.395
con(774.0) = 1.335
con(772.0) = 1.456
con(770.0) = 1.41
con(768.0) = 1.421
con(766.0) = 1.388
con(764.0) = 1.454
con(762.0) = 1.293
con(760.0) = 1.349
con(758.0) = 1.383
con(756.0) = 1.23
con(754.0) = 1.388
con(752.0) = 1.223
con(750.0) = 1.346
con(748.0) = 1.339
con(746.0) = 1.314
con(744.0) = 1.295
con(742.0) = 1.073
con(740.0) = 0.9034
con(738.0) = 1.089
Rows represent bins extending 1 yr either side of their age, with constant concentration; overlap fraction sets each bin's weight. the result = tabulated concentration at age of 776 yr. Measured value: 1.395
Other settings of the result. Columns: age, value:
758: 1.383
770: 1.41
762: 1.293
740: 0.9034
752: 1.223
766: 1.388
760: 1.349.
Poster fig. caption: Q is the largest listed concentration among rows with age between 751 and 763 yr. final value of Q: 1.388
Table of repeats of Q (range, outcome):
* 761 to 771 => 1.454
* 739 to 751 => 1.346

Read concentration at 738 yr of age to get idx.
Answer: 1.089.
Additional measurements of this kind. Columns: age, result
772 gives 1.456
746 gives 1.314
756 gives 1.23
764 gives 1.454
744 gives 1.295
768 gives 1.421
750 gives 1.346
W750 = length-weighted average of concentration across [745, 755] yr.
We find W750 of 1.32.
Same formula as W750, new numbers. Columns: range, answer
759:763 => 1.32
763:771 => 1.42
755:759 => 1.31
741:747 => 1.23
